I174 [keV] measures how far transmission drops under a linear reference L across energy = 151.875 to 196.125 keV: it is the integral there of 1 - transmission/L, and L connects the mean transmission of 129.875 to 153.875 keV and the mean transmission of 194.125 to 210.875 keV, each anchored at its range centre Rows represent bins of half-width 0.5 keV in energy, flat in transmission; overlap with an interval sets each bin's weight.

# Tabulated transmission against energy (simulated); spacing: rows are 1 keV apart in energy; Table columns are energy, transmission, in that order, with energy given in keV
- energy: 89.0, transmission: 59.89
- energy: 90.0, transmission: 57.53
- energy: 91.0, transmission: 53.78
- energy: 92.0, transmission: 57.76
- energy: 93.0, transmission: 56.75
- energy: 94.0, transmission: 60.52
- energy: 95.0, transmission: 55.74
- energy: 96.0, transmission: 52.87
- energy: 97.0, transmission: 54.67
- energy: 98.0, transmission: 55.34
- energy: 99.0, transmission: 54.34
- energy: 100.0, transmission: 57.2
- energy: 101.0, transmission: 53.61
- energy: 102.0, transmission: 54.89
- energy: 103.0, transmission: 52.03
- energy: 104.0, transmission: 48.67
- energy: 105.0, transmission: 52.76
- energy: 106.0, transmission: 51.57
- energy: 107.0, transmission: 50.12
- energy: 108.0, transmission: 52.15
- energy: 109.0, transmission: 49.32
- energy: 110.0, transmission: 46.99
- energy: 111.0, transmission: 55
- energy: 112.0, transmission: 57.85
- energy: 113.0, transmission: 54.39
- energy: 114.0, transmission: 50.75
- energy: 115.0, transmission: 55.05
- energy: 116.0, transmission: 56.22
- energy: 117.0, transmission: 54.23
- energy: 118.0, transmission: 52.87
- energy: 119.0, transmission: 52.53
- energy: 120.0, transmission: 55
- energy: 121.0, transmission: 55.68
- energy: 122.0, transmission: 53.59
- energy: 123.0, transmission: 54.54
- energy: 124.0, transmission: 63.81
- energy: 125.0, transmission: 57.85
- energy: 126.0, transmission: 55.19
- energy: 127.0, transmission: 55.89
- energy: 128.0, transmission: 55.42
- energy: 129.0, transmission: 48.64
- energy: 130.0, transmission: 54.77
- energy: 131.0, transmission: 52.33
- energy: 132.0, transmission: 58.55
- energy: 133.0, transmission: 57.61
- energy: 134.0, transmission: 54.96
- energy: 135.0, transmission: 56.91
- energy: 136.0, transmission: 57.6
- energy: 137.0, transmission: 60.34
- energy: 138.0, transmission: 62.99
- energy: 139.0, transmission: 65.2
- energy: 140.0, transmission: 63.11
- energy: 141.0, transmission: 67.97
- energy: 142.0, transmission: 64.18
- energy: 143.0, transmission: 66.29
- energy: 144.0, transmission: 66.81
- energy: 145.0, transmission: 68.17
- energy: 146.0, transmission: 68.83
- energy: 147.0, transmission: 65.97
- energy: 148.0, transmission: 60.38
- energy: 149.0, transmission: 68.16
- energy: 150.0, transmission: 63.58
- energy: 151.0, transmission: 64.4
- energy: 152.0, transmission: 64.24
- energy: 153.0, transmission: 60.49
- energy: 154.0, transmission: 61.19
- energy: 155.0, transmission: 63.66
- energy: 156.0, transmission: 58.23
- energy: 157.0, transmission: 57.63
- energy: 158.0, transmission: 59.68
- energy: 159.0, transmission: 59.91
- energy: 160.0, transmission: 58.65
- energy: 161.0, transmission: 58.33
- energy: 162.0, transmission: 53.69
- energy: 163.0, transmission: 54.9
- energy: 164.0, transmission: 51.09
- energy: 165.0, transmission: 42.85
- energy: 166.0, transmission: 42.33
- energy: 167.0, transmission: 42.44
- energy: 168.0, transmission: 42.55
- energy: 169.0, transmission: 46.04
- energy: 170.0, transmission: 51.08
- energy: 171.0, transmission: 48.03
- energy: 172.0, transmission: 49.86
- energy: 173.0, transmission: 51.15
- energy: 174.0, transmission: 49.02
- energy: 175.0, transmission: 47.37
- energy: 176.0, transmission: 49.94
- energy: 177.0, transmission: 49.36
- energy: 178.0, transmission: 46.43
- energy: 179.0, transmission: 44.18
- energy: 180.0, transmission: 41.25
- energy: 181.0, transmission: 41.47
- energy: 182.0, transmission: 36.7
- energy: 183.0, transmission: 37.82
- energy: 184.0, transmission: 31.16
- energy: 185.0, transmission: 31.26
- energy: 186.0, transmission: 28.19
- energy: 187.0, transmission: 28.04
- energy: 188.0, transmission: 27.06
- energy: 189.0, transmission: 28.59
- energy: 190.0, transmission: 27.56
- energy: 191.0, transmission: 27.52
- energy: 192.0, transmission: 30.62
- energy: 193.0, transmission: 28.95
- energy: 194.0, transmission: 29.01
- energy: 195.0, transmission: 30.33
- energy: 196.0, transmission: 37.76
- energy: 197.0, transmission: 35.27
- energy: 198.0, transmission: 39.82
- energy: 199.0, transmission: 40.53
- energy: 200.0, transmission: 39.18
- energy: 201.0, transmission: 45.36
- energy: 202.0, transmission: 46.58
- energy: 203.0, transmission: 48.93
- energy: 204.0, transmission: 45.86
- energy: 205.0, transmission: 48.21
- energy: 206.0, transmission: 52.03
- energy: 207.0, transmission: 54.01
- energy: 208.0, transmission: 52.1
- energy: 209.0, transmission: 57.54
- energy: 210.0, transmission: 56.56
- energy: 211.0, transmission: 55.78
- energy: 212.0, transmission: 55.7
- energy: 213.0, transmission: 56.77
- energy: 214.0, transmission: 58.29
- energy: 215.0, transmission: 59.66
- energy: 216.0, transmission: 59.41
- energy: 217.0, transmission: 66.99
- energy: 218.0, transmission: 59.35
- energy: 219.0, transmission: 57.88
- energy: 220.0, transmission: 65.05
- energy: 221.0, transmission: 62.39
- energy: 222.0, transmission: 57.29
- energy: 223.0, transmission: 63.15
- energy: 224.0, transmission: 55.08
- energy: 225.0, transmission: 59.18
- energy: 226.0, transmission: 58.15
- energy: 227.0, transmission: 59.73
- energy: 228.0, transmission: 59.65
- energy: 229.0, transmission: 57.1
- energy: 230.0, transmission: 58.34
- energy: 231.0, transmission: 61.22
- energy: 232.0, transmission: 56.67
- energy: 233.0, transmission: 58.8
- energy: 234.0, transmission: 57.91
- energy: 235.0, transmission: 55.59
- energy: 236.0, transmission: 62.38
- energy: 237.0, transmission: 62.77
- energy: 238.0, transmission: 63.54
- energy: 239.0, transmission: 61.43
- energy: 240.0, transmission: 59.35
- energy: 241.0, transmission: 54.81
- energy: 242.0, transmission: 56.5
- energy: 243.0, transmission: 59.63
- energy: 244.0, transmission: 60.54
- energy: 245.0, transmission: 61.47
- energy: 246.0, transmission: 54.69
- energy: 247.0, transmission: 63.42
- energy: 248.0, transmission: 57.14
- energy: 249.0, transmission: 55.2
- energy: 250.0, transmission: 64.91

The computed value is 7.81 keV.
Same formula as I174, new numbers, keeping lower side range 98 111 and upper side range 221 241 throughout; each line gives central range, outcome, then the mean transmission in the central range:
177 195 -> 7.3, 33.6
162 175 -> 1.9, 47.8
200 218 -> 1.3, 53.8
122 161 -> -4.5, 60.5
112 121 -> -0.2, 54.2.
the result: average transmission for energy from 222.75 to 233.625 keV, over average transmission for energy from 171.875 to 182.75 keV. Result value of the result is 1.3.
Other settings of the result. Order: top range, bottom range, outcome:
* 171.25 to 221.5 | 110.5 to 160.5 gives 0.76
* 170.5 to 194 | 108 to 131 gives 0.70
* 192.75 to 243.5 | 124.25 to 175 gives 0.94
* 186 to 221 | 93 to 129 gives 0.84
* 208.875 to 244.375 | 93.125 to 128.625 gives 1.09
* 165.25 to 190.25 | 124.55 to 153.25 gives 0.67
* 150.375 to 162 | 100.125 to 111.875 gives 1.16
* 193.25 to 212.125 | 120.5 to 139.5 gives 0.80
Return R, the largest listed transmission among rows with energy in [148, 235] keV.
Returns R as 68.16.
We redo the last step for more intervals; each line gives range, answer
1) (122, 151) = 68.83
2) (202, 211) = 57.54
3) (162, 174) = 54.9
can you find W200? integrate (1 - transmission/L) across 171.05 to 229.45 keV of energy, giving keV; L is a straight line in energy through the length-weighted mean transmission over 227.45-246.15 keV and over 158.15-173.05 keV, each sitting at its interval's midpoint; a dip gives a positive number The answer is 8.54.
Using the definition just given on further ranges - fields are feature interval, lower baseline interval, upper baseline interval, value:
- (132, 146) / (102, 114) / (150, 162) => -1.2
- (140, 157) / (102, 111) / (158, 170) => -4.5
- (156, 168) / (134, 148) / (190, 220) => 1.2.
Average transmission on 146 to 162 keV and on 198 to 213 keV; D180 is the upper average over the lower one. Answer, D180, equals 0.8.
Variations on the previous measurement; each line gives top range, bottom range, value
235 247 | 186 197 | 2.01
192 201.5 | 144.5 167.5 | 0.61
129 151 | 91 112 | 1.15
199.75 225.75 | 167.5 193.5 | 1.41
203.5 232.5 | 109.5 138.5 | 1.04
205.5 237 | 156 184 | 1.20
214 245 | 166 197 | 1.54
